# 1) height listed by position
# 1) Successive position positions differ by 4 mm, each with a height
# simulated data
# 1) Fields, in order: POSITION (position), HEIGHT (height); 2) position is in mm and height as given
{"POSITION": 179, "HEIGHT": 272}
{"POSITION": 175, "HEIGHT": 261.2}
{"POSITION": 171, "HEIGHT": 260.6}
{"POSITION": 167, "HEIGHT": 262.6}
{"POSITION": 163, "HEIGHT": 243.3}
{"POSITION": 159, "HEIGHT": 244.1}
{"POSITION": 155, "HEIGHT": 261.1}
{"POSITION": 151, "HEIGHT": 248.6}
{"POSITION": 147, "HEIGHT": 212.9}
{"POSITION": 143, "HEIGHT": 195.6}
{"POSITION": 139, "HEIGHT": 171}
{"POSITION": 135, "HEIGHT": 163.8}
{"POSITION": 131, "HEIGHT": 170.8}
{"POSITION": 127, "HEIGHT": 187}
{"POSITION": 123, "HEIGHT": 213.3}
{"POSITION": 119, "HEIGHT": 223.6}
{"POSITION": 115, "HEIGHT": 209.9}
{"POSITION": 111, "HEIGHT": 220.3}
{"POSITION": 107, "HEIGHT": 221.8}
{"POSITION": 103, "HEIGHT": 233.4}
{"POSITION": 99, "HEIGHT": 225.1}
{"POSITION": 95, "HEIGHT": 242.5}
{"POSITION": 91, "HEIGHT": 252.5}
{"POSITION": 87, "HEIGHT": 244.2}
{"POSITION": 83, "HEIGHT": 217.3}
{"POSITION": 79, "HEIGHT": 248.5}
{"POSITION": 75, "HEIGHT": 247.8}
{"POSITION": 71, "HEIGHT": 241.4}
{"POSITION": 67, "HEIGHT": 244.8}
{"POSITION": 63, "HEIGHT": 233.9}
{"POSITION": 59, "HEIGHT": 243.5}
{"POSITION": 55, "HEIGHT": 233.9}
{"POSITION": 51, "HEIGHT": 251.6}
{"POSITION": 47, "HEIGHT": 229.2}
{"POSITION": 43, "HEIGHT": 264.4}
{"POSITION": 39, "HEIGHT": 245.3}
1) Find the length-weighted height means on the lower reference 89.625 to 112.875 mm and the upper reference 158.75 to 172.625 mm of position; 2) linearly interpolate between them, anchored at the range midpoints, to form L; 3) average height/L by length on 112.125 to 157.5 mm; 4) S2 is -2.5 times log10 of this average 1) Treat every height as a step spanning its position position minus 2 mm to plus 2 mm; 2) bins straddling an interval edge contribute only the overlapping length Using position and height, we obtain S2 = 0.18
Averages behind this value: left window 232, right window 254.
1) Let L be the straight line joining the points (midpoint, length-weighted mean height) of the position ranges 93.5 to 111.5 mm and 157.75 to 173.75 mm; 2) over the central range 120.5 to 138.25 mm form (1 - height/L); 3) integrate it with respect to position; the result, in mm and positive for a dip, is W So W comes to 4.10 mm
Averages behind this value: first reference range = 229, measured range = 184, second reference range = 253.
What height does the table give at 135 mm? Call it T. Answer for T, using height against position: 163.8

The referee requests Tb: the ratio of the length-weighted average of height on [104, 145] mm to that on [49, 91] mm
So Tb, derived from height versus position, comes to 0.82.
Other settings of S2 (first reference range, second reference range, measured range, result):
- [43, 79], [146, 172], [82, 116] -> 0.06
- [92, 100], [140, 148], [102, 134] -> 0.06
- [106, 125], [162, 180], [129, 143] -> 0.33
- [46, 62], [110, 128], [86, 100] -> -0.09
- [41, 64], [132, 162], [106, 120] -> 0.03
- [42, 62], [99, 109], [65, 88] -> -0.02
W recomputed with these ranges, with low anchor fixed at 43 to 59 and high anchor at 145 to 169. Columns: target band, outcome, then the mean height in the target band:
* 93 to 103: 0.4 mm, 234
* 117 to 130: 2.1 mm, 205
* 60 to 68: 0.1 mm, 239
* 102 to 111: 0.7 mm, 225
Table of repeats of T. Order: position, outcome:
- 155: 261.1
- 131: 170.8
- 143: 195.6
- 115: 209.9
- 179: 272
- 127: 187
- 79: 248.5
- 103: 233.4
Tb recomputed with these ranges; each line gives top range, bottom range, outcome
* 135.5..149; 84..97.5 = 0.78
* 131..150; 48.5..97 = 0.78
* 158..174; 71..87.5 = 1.06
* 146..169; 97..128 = 1.13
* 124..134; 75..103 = 0.76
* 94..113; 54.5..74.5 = 0.95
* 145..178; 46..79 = 1.03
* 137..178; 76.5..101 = 0.99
